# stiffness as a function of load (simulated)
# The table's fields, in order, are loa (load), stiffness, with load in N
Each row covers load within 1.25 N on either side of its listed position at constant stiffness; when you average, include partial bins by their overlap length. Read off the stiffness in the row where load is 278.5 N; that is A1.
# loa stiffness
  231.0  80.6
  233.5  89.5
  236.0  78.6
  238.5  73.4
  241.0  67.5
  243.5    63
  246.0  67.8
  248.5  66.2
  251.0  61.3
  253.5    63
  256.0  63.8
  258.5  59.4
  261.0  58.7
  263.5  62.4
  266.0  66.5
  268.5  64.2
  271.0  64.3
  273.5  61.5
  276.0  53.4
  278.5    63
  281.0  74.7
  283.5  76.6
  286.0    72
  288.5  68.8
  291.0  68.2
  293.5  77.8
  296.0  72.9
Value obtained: 63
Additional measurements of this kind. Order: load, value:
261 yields 58.7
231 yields 80.6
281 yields 74.7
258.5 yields 59.4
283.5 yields 76.6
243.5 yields 63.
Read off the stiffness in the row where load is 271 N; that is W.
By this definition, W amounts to 64.3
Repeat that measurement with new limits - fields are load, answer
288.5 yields 68.8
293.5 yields 77.8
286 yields 72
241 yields 67.5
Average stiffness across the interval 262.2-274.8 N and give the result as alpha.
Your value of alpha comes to 63.7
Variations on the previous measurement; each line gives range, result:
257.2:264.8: 60.2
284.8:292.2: 69.7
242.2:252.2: 64.6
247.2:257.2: 63.6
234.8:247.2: 70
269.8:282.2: 63.3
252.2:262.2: 61.2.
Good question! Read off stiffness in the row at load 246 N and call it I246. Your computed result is 67.8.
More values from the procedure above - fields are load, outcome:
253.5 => 63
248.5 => 66.2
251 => 61.3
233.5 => 89.5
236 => 78.6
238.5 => 73.4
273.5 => 61.5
